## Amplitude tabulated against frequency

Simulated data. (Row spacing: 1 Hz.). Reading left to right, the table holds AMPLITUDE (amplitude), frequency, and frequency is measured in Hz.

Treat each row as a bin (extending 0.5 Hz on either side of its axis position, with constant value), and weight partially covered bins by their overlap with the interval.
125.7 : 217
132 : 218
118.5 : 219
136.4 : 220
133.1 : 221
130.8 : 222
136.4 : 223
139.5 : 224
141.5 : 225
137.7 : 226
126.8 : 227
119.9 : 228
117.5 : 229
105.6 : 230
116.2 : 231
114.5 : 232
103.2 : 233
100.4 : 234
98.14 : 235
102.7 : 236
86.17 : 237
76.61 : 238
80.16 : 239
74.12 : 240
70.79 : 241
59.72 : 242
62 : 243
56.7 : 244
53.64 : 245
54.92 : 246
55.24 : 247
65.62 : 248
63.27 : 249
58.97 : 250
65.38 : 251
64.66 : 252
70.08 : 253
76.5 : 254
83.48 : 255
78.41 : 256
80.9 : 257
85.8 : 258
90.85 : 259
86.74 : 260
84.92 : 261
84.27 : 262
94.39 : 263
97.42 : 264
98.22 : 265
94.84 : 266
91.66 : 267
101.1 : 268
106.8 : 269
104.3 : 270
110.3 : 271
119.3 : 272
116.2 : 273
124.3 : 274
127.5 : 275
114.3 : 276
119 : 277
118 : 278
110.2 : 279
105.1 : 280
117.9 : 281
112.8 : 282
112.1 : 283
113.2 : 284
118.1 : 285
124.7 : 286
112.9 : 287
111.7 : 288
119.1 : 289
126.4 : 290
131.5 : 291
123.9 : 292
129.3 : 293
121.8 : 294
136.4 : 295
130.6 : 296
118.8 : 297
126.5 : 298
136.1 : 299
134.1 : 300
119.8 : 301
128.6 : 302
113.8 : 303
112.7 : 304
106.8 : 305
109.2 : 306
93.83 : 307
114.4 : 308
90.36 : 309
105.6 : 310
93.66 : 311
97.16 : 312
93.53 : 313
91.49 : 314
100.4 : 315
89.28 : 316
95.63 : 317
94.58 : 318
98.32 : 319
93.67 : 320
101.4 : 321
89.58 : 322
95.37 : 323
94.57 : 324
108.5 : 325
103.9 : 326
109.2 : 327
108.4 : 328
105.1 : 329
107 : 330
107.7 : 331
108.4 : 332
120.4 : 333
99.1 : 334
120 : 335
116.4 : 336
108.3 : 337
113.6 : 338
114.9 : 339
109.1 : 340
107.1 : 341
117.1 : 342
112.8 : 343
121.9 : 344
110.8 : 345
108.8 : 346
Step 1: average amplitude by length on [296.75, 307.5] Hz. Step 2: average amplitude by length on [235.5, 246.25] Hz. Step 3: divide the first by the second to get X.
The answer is 1.66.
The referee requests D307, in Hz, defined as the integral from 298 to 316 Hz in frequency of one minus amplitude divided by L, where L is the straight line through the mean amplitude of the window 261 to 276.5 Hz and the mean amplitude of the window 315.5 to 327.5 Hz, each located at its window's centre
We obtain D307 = -1.5 Hz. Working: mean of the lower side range 105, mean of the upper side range 97.8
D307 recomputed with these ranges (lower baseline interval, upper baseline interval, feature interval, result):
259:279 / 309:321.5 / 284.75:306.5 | -5.0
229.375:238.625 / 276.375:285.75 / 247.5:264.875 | 4.6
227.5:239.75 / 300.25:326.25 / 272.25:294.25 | -3.7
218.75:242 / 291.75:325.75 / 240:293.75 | 6.9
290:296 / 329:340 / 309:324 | 2.9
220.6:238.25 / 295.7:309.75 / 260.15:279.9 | 1.8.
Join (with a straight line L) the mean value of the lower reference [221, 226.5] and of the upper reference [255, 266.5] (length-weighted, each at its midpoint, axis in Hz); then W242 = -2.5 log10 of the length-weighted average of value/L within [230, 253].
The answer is 0.43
